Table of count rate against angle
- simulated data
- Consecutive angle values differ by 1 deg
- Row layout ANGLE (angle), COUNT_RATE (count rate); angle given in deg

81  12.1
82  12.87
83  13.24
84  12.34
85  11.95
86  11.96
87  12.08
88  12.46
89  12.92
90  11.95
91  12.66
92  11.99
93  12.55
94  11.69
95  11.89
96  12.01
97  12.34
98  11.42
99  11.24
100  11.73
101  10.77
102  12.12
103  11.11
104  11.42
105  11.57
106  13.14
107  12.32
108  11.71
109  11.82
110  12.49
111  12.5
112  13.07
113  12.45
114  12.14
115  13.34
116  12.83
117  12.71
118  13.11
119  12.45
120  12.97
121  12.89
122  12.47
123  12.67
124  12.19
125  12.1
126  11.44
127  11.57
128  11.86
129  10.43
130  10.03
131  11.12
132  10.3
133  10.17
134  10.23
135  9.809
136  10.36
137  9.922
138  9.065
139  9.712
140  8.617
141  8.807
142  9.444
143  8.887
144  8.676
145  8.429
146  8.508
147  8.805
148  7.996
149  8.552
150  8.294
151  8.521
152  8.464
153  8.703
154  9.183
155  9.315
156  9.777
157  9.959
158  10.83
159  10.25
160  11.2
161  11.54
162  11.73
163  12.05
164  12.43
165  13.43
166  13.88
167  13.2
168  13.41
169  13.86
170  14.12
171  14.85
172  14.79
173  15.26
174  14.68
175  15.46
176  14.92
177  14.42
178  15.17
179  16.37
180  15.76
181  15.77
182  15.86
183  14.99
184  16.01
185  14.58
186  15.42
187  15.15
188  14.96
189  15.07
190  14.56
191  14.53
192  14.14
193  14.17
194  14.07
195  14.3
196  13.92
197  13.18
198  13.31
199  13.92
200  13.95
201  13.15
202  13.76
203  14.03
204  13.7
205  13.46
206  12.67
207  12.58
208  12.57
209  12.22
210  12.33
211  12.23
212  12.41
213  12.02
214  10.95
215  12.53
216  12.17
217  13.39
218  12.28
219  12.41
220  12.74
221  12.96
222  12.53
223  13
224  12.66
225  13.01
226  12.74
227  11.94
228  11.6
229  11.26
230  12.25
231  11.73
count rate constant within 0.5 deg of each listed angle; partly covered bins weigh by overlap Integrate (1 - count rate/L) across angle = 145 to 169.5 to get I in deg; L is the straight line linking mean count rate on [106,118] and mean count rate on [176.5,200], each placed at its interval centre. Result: 5.9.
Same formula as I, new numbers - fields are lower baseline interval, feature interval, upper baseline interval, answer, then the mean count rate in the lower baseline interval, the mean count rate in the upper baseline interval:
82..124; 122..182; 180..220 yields 7.29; 12.3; 13.7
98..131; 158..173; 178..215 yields 0.36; 12.1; 13.9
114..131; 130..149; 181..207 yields 4.91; 12.2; 14.3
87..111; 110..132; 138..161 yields -2.85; 12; 9.18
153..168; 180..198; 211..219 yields -4.46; 11.3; 12.3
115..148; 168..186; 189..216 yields -3.96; 10.7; 13.3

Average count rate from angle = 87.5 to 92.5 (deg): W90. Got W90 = 12.4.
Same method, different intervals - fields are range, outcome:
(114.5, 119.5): 12.9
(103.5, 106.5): 12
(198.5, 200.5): 13.9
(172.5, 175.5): 15.1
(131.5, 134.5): 10.2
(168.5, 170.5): 14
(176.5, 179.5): 15.3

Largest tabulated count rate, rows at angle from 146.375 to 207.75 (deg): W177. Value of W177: 16.37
